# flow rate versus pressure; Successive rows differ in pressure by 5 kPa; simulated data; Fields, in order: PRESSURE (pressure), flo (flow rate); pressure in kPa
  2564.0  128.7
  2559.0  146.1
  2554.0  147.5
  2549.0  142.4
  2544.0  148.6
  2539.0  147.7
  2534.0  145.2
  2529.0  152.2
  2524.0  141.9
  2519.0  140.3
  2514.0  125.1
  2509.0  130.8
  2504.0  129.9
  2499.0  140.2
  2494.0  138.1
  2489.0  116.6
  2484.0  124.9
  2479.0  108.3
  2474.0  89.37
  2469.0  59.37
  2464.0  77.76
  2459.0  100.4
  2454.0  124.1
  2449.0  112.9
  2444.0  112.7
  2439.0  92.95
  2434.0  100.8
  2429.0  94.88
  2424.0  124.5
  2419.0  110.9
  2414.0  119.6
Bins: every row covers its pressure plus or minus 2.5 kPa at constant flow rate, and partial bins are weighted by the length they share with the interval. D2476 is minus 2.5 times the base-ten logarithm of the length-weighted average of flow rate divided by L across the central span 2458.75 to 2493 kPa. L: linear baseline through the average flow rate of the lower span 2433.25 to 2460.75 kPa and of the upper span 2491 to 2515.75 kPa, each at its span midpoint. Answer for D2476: 0.23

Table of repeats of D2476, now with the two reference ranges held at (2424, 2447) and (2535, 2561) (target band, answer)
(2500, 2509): -0.02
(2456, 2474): 0.36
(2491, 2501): -0.09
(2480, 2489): 0.02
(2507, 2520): 0.02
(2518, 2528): -0.05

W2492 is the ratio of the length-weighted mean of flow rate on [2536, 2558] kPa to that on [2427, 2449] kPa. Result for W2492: 1.44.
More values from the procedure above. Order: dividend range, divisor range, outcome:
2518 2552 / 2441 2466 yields 1.38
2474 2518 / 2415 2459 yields 1.15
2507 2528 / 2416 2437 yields 1.26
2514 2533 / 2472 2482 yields 1.41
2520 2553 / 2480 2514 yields 1.13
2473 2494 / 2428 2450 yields 1.12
